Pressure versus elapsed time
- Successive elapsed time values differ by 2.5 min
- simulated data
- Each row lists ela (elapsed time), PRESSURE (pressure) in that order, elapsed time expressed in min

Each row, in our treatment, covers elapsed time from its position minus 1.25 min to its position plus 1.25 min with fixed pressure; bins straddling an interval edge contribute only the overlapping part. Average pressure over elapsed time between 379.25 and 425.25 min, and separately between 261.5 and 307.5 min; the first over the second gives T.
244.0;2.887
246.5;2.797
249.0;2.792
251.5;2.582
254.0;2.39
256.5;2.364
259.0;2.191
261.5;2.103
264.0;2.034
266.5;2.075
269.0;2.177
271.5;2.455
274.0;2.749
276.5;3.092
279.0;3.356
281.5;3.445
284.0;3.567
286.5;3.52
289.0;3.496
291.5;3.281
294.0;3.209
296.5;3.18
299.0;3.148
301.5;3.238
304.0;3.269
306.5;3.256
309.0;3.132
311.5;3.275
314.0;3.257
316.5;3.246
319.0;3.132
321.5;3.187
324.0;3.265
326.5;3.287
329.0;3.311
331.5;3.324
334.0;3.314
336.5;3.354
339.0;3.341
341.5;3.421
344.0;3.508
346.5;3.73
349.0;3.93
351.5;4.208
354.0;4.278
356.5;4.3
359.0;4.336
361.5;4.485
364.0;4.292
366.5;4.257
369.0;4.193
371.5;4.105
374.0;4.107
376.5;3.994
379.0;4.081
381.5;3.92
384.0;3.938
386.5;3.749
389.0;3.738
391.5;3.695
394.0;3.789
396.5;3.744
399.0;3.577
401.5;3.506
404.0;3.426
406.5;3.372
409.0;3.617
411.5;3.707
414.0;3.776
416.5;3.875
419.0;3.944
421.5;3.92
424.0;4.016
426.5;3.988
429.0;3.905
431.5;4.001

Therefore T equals 1.25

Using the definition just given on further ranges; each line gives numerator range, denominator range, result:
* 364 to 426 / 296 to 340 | 1.18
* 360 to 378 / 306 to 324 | 1.31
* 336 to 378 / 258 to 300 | 1.39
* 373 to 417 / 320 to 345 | 1.13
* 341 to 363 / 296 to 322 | 1.26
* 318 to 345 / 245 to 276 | 1.37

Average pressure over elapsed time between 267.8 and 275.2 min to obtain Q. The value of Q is 2.46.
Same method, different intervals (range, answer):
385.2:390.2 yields 3.75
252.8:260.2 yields 2.32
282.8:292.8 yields 3.46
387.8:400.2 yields 3.71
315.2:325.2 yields 3.21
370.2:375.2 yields 4.11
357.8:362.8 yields 4.41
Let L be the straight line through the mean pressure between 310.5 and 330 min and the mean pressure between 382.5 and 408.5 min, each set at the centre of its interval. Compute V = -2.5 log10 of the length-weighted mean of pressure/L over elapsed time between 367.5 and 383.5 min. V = -0.15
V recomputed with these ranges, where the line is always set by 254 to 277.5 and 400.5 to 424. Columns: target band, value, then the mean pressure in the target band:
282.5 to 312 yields -0.243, 3.3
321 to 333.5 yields -0.127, 3.28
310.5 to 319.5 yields -0.154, 3.23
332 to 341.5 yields -0.116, 3.35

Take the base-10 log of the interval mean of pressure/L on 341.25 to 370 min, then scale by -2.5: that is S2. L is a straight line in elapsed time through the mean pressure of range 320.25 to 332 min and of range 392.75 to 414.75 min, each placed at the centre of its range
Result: -0.20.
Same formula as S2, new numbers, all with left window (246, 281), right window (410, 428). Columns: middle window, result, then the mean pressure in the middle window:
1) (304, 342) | -0.078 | 3.27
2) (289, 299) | -0.165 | 3.25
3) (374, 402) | -0.060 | 3.82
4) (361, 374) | -0.229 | 4.24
